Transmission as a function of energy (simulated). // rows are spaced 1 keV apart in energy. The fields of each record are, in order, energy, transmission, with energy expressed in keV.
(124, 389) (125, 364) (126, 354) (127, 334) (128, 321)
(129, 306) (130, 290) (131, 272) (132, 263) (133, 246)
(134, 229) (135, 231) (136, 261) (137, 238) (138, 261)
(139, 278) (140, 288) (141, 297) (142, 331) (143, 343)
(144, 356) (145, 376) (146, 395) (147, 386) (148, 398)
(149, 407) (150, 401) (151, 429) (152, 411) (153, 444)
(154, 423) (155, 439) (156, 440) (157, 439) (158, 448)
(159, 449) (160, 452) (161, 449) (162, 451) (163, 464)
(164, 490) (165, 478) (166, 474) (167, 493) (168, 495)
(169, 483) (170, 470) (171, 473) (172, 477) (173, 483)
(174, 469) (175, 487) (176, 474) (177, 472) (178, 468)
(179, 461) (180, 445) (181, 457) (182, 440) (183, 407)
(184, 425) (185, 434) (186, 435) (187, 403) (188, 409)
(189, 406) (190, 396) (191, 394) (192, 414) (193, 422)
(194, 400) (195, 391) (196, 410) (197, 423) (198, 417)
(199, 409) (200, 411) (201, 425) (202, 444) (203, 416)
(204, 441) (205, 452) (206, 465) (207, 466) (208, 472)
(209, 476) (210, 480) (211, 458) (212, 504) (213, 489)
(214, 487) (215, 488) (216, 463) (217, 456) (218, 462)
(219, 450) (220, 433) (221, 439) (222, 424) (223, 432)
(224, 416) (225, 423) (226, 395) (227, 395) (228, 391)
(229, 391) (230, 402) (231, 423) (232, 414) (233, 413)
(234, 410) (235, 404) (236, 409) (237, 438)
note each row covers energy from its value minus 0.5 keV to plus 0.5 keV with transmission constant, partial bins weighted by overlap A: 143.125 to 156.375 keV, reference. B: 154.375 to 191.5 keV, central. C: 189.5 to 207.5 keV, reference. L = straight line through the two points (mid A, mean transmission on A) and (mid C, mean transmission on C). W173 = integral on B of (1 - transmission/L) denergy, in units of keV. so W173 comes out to -3.47 keV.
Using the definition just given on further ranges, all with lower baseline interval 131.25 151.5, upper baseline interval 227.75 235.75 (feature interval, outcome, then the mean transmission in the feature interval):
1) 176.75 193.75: -3.1 keV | 428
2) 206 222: -3.2 keV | 467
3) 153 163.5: -3.4 keV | 445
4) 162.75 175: -4.7 keV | 480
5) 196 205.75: -1.3 keV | 427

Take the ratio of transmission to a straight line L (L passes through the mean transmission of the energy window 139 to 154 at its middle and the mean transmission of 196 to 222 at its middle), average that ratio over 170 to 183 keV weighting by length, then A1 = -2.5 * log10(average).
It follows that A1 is -0.13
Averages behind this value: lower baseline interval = 374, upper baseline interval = 452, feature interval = 465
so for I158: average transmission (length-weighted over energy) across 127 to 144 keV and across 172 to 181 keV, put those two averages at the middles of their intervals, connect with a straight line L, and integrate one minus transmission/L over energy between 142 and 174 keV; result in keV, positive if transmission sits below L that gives -4.5 keV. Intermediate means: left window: 282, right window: 470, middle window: 438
